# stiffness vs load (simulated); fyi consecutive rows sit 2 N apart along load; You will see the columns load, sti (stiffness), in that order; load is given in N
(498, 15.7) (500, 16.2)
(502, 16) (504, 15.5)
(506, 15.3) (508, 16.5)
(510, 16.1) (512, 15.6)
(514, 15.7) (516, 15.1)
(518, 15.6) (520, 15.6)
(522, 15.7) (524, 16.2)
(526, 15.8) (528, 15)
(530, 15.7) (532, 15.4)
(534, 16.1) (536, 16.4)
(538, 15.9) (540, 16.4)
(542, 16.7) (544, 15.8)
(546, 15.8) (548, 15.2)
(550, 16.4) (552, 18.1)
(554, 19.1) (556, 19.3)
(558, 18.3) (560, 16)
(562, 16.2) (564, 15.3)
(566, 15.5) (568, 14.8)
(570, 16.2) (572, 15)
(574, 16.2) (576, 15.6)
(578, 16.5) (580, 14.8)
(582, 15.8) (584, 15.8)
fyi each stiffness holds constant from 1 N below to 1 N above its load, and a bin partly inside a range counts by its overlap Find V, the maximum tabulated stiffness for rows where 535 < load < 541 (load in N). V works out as 16.4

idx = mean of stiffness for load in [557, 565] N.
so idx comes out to 16.4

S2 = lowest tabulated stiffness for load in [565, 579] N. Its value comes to 14.8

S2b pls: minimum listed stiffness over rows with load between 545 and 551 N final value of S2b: 15.2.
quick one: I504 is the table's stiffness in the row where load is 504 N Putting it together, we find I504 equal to 15.5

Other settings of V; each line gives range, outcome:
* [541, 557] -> 19.3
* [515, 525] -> 16.2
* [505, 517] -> 16.5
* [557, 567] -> 18.3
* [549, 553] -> 18.1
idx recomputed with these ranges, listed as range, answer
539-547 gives 16.2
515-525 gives 15.6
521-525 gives 15.9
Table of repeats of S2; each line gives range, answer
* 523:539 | 15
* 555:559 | 18.3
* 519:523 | 15.6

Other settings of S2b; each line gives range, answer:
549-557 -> 16.4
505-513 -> 15.3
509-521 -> 15.1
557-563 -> 16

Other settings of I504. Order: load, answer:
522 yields 15.7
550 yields 16.4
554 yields 19.1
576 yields 15.6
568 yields 14.8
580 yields 14.8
